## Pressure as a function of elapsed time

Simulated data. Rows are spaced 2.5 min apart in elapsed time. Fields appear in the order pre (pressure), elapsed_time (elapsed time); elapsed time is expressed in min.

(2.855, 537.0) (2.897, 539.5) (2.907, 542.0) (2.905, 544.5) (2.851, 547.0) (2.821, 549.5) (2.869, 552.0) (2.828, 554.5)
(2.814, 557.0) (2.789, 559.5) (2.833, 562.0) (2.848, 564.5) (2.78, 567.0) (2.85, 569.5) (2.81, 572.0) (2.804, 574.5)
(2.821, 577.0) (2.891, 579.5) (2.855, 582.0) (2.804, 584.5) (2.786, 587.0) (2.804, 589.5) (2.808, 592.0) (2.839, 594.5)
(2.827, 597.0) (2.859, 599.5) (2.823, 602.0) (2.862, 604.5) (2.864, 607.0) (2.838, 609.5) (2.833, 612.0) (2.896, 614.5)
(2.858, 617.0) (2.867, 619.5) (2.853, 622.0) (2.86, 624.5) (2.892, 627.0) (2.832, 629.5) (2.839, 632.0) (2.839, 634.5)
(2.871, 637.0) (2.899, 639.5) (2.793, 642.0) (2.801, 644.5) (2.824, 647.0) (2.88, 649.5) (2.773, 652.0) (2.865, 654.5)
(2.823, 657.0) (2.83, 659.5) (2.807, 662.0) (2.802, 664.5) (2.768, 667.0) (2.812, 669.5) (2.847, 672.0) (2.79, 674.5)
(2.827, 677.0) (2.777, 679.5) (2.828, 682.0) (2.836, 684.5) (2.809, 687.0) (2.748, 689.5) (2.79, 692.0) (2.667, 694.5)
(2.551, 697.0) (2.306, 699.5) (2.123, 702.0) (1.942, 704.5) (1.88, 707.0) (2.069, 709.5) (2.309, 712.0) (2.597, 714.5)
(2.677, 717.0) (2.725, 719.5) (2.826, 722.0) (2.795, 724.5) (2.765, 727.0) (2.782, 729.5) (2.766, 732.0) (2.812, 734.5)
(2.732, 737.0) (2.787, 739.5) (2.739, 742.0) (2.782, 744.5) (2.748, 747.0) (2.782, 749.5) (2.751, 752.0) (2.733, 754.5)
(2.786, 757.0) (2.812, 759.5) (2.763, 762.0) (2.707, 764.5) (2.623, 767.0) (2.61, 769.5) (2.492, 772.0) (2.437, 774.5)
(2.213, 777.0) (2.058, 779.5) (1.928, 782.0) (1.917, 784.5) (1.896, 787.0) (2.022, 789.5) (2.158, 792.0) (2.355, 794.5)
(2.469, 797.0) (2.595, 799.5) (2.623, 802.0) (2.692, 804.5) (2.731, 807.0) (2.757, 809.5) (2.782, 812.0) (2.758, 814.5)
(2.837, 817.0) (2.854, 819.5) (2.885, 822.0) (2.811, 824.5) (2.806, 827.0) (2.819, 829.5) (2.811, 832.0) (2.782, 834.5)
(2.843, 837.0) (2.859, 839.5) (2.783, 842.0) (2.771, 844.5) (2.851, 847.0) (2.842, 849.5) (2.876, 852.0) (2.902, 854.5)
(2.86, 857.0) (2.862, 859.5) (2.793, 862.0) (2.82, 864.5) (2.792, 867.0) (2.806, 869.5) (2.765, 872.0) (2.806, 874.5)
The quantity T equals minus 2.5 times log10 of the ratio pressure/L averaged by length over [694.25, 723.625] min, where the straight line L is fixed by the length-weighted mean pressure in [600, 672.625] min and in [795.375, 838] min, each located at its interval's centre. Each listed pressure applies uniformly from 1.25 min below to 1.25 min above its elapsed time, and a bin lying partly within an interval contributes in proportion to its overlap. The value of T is 0.176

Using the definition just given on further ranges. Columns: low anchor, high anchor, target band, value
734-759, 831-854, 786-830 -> 0.08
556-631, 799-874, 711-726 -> 0.06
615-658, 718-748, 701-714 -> 0.31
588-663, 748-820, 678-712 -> 0.09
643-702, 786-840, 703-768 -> 0.03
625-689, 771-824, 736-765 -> -0.07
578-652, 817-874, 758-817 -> 0.15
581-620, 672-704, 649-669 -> -0.04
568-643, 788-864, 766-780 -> 0.14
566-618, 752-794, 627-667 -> -0.05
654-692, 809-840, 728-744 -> 0.02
